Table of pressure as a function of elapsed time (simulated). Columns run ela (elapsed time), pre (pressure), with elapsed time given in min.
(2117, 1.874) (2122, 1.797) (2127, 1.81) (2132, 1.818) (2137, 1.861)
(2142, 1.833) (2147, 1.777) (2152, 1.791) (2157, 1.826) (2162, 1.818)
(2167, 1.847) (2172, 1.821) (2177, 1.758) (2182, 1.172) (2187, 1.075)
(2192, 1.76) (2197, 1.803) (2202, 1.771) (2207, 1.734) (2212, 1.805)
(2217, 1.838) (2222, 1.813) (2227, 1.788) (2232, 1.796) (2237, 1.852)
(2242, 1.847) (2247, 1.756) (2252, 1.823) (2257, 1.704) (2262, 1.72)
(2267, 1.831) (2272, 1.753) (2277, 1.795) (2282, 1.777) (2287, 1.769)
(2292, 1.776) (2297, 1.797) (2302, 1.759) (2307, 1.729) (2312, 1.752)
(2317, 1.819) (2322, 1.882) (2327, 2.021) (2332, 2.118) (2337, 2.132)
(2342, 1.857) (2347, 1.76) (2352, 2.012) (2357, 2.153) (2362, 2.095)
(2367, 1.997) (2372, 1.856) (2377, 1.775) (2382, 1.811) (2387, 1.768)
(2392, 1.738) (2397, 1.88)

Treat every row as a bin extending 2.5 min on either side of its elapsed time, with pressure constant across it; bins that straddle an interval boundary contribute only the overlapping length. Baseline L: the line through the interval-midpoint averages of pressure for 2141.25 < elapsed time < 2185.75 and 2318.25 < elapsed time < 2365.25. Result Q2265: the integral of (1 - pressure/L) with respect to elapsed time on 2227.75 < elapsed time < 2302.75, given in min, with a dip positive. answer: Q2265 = 3.7 min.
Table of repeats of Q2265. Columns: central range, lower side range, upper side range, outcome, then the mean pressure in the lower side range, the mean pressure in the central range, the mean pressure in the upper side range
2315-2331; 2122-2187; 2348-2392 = -0.4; 1.74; 1.93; 1.92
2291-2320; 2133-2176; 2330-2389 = 2.1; 1.82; 1.77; 1.94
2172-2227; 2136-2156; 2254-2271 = 3.7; 1.81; 1.67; 1.75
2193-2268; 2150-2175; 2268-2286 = 0.2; 1.82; 1.79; 1.78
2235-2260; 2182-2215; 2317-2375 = -0.7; 1.62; 1.79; 1.98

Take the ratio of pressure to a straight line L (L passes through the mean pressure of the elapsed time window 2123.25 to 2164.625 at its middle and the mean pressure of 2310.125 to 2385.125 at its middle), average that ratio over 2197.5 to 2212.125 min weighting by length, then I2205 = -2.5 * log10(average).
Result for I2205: 0.05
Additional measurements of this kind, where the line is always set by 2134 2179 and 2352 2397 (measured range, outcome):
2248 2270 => 0.05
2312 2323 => 0.03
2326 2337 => -0.11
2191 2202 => 0.03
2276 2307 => 0.06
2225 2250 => 0.02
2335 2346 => -0.04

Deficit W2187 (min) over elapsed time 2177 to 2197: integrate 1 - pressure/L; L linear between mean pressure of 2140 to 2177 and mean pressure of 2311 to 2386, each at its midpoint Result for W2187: 4.2 min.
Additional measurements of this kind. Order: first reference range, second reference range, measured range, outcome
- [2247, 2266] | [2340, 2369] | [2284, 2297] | 0.4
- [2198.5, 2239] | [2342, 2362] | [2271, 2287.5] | 0.9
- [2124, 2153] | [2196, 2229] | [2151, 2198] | 3.8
